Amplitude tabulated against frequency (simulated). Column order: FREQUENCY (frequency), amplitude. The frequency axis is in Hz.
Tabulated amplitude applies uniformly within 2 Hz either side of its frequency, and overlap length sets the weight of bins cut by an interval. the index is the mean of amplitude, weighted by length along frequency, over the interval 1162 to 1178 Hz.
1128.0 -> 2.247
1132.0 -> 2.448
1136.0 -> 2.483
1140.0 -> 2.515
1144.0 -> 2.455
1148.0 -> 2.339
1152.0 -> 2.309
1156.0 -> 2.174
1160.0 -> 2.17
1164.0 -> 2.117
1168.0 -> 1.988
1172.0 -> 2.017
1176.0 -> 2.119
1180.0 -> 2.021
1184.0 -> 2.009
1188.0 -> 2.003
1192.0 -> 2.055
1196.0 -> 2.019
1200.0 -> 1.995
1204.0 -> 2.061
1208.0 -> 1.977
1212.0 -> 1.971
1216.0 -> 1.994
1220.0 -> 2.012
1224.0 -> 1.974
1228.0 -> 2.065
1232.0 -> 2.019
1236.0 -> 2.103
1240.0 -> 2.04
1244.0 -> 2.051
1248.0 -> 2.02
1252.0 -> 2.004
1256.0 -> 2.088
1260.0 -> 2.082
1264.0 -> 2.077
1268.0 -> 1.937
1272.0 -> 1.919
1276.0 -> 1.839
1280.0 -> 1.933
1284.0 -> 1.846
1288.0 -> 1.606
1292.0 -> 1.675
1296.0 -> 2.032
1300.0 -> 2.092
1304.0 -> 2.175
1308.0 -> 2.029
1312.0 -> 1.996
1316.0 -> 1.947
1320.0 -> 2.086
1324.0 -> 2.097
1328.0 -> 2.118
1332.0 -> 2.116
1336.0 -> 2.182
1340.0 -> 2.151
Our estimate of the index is 2.06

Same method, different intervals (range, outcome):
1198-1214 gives 2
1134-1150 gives 2.45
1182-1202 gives 2.02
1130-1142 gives 2.48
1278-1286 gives 1.89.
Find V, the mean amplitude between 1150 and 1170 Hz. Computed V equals 2.15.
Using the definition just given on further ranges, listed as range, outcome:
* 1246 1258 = 2.04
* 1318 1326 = 2.09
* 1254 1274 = 2.02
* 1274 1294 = 1.78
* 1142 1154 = 2.37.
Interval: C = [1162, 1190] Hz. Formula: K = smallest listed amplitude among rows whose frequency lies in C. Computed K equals 1.988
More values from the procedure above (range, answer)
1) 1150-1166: 2.117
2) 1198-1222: 1.971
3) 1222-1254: 1.974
